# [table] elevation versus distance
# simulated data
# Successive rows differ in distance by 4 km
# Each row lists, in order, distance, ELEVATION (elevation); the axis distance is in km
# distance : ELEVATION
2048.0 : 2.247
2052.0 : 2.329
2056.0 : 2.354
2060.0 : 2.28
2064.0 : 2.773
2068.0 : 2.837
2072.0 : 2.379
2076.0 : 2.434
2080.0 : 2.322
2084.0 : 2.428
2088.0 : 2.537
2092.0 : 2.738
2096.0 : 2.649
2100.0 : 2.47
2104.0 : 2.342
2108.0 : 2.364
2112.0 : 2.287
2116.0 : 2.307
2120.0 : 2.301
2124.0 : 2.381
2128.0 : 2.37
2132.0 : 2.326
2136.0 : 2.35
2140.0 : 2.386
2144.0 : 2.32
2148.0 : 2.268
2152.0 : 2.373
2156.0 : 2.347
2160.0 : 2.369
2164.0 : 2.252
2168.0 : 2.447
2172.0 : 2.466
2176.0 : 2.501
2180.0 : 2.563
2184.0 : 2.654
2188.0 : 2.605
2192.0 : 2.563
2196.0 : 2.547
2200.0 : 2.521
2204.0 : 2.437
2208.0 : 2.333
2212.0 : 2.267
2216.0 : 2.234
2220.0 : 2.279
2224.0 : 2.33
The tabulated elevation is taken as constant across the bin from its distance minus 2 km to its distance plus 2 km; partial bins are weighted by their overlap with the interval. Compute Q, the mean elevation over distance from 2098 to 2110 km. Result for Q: 2.39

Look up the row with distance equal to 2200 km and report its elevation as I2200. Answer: 2.521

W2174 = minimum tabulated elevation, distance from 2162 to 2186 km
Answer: 2.252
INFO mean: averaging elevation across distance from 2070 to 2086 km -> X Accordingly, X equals 2.39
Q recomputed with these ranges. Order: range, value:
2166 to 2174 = 2.46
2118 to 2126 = 2.34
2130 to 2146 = 2.35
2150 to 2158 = 2.36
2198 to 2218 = 2.36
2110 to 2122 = 2.3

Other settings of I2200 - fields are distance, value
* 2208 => 2.333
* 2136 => 2.35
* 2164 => 2.252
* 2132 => 2.326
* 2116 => 2.307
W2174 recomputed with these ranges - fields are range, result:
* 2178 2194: 2.563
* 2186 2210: 2.333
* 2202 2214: 2.267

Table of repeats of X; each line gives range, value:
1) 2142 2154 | 2.32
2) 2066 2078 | 2.55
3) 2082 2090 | 2.48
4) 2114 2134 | 2.34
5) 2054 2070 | 2.56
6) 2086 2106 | 2.55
